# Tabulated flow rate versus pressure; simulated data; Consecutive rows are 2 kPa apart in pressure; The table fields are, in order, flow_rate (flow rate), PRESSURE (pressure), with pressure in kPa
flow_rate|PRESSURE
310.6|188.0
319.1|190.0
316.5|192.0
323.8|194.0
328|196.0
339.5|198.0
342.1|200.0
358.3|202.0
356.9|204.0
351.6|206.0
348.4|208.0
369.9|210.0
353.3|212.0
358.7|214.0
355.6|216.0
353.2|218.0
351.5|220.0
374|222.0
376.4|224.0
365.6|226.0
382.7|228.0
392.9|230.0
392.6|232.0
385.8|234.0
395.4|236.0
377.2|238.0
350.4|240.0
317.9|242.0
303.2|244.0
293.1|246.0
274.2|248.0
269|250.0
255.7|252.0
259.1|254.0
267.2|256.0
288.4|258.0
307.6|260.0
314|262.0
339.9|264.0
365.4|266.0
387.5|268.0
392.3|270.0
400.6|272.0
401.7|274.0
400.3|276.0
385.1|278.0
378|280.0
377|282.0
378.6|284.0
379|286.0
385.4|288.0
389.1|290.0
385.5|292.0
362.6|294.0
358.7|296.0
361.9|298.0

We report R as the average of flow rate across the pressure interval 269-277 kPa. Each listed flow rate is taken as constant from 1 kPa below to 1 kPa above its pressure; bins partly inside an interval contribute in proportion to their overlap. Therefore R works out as 399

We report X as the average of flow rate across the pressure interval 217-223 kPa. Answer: 360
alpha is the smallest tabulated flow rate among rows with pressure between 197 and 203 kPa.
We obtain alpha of 339.5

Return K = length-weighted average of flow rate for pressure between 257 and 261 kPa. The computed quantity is 298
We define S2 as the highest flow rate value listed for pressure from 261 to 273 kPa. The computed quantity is 400.6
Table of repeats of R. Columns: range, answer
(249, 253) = 262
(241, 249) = 297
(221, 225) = 375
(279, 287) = 378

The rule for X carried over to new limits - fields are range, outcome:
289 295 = 379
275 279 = 393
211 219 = 355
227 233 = 389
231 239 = 388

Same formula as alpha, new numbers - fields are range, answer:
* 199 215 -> 342.1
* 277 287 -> 377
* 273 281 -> 378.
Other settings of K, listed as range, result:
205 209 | 350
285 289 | 382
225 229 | 374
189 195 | 320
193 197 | 326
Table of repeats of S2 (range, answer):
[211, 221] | 358.7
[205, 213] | 369.9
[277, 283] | 385.1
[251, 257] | 267.2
